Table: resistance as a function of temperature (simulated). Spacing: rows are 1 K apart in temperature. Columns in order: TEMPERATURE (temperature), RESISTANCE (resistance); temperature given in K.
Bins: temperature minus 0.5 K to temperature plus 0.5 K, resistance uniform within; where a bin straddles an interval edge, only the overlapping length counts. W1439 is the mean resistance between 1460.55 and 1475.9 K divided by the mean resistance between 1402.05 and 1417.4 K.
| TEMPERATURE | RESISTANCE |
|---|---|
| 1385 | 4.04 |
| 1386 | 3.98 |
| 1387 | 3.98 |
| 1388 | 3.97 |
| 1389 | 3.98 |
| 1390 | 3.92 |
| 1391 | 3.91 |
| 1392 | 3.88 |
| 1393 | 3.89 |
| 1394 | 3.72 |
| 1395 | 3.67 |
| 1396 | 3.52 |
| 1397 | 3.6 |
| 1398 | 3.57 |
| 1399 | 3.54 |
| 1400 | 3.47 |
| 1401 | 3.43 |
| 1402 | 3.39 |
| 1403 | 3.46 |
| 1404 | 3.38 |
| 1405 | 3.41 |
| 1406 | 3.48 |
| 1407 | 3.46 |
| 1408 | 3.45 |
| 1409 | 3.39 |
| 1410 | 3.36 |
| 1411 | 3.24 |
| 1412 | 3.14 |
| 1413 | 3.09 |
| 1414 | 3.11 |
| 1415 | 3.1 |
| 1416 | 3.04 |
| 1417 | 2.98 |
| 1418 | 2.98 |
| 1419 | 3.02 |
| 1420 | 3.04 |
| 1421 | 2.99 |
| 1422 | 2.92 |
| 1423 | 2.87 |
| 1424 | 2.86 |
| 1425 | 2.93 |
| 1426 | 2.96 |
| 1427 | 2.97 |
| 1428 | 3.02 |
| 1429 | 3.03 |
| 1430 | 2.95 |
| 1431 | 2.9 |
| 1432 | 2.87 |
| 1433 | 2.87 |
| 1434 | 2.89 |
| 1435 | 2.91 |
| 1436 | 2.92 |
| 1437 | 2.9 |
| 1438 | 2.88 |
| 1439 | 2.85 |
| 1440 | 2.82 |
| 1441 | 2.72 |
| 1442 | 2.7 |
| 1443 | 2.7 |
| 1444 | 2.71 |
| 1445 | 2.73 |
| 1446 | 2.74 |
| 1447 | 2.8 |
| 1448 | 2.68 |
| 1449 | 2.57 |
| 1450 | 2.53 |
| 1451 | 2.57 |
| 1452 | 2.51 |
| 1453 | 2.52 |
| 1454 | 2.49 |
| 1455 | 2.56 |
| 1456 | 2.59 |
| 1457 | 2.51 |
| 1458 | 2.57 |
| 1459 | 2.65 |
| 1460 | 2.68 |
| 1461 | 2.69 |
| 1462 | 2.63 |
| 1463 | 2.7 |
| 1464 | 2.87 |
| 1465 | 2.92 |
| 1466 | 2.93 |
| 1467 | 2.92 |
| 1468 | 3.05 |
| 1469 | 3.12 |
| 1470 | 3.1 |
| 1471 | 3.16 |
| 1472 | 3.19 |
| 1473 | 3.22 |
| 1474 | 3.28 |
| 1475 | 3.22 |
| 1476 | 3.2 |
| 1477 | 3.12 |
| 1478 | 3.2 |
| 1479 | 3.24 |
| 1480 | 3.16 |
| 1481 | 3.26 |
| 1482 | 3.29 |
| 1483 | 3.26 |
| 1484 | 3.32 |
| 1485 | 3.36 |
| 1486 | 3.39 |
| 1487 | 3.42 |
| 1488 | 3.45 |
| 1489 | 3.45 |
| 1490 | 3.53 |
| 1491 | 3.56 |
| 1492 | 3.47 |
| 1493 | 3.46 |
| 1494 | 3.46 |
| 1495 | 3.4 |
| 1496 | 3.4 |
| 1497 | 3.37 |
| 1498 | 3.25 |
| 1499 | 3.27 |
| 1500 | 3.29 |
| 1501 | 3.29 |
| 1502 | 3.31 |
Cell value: 0.9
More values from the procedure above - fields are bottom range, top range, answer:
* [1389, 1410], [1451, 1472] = 0.77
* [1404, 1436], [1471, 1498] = 1.08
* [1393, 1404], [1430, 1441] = 0.81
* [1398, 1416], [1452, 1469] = 0.81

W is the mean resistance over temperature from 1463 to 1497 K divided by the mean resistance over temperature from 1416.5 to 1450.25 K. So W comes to 1.13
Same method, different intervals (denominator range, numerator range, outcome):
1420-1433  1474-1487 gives 1.11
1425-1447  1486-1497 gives 1.21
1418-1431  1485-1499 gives 1.16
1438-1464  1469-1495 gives 1.25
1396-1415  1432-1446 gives 0.83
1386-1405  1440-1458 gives 0.71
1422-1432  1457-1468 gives 0.94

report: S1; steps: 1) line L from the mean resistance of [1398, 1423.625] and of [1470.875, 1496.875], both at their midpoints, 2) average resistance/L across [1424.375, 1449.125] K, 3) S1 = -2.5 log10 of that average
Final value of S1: 0.15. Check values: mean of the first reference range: 3.23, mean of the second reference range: 3.33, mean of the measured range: 2.84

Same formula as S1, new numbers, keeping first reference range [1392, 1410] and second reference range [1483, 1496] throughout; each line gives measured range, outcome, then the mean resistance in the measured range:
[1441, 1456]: 0.302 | 2.63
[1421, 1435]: 0.193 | 2.93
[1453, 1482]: 0.176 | 2.94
